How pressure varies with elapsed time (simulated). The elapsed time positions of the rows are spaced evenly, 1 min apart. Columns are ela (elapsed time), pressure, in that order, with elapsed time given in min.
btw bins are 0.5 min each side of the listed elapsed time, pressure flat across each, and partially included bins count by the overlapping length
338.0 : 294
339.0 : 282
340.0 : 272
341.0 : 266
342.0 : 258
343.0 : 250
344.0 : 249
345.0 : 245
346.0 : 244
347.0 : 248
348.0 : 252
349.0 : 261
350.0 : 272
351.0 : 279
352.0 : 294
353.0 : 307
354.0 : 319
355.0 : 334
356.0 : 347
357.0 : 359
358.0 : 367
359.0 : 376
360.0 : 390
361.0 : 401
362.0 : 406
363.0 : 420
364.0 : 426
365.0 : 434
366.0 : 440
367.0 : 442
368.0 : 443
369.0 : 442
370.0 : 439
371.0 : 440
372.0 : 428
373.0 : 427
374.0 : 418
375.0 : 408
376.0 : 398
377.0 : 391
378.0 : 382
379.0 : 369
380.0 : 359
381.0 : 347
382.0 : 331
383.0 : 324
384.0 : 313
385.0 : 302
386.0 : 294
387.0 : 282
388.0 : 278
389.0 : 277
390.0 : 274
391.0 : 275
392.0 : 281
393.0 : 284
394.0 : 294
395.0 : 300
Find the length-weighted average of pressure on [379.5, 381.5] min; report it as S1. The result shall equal 353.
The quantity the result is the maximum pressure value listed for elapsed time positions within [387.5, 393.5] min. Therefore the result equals 284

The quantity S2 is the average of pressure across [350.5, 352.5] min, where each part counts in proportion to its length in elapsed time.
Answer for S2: 286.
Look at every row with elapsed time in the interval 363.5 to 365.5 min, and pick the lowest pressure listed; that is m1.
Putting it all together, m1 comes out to 426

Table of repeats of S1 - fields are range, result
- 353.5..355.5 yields 326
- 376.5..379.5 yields 381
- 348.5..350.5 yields 266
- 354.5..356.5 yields 340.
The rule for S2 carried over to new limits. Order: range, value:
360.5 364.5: 413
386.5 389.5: 279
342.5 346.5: 247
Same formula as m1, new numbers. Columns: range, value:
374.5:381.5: 347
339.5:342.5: 258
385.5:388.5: 278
